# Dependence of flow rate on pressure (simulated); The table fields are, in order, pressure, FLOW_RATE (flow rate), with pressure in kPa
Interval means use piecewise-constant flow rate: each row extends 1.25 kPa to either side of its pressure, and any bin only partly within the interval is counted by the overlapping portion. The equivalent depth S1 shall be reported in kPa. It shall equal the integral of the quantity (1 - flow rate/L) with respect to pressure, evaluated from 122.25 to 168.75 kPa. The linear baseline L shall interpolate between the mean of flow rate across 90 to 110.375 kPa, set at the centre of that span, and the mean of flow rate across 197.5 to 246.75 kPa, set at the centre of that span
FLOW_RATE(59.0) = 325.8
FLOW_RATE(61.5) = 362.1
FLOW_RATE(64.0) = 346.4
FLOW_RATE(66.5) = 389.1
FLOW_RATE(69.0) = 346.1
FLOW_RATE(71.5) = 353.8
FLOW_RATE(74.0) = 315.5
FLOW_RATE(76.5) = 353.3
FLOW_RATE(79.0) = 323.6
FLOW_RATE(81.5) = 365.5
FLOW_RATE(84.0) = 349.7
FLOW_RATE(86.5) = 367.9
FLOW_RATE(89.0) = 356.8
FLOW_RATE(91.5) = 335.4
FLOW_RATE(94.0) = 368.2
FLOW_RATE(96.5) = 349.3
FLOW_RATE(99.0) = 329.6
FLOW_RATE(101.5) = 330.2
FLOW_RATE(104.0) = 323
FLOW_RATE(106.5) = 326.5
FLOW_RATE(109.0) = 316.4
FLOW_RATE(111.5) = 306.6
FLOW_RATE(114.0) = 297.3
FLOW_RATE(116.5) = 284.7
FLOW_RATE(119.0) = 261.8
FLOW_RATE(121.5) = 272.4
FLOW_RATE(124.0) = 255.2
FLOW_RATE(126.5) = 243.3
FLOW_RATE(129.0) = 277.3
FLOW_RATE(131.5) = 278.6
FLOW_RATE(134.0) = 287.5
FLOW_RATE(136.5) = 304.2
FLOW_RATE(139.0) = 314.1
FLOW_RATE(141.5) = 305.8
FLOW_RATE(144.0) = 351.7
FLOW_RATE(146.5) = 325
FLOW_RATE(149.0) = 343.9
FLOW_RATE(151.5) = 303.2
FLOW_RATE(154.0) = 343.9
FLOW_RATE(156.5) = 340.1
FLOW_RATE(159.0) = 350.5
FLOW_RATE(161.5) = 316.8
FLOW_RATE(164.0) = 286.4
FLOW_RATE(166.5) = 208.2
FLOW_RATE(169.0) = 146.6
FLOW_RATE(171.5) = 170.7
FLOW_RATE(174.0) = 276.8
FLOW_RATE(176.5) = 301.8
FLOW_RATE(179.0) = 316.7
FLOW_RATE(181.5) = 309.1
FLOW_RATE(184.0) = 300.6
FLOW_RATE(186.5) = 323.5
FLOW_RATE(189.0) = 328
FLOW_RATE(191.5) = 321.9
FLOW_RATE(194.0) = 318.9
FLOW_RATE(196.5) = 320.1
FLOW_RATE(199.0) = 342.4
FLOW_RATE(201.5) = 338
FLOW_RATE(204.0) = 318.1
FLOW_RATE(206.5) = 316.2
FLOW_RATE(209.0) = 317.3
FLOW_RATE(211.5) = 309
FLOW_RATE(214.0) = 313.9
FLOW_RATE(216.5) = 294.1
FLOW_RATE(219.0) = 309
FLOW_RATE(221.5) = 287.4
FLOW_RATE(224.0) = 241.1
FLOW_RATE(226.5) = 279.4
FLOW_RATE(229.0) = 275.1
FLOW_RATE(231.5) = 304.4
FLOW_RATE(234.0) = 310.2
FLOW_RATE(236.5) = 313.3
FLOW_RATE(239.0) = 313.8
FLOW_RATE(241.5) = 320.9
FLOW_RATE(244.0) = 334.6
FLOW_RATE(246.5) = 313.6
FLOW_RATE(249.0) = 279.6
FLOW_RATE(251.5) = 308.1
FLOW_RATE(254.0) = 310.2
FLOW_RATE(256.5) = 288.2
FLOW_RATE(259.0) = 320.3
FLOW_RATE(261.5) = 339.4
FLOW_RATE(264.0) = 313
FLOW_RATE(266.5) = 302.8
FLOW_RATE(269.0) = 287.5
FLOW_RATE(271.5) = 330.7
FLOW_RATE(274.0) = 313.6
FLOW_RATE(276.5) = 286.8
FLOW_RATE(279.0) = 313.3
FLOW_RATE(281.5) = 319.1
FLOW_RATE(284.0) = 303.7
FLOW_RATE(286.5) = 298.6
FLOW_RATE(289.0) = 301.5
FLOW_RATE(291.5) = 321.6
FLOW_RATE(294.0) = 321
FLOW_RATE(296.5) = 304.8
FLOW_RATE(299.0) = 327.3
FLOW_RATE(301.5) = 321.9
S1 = 3.8 kPa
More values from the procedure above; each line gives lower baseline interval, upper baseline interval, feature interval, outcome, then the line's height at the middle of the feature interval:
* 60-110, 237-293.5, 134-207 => 5.4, 329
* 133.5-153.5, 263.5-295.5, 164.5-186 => 4.0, 317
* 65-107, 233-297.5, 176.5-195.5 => 0.6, 326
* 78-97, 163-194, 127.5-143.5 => 0.8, 312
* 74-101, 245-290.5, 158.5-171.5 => 3.3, 330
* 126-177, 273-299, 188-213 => -2.2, 297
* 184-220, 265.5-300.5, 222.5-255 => 1.5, 315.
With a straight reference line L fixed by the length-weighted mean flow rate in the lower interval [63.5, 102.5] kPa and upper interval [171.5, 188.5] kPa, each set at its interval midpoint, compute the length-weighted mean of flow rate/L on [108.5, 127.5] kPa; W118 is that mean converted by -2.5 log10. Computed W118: 0.18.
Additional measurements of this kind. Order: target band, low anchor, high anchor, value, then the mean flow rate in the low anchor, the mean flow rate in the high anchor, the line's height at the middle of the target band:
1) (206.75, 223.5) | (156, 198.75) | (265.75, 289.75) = -0.02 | 291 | 306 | 296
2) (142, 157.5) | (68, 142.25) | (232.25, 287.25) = -0.06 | 317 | 310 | 315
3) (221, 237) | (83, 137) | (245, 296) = 0.08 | 310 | 309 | 309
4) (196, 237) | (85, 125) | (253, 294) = 0.03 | 318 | 310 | 313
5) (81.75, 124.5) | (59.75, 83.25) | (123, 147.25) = 0.00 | 350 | 294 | 322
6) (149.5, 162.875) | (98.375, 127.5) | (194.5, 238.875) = -0.11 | 295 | 306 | 300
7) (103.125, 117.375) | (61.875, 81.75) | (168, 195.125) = 0.06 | 349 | 284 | 326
